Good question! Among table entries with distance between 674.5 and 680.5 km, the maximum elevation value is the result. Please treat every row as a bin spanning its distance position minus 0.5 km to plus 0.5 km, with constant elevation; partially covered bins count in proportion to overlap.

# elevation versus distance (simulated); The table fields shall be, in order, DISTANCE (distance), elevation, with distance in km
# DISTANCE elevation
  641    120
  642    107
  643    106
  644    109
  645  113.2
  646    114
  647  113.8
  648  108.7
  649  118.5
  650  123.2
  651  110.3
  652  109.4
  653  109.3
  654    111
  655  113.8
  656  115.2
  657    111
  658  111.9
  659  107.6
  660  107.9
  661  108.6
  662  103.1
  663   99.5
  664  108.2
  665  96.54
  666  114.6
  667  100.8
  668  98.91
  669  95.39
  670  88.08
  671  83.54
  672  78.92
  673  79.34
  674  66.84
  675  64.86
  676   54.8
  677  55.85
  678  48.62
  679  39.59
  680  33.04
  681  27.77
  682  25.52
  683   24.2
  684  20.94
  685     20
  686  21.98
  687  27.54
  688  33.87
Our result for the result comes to 64.86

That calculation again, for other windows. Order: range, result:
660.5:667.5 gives 114.6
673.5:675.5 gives 66.84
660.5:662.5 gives 108.6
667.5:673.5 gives 98.91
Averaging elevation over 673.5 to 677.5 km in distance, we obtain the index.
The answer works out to 60.6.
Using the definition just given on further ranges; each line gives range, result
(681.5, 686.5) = 22.5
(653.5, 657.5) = 113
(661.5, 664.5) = 104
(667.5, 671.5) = 91.5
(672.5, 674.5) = 73.1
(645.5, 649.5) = 114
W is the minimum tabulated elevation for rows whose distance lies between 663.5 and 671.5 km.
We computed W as 83.54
